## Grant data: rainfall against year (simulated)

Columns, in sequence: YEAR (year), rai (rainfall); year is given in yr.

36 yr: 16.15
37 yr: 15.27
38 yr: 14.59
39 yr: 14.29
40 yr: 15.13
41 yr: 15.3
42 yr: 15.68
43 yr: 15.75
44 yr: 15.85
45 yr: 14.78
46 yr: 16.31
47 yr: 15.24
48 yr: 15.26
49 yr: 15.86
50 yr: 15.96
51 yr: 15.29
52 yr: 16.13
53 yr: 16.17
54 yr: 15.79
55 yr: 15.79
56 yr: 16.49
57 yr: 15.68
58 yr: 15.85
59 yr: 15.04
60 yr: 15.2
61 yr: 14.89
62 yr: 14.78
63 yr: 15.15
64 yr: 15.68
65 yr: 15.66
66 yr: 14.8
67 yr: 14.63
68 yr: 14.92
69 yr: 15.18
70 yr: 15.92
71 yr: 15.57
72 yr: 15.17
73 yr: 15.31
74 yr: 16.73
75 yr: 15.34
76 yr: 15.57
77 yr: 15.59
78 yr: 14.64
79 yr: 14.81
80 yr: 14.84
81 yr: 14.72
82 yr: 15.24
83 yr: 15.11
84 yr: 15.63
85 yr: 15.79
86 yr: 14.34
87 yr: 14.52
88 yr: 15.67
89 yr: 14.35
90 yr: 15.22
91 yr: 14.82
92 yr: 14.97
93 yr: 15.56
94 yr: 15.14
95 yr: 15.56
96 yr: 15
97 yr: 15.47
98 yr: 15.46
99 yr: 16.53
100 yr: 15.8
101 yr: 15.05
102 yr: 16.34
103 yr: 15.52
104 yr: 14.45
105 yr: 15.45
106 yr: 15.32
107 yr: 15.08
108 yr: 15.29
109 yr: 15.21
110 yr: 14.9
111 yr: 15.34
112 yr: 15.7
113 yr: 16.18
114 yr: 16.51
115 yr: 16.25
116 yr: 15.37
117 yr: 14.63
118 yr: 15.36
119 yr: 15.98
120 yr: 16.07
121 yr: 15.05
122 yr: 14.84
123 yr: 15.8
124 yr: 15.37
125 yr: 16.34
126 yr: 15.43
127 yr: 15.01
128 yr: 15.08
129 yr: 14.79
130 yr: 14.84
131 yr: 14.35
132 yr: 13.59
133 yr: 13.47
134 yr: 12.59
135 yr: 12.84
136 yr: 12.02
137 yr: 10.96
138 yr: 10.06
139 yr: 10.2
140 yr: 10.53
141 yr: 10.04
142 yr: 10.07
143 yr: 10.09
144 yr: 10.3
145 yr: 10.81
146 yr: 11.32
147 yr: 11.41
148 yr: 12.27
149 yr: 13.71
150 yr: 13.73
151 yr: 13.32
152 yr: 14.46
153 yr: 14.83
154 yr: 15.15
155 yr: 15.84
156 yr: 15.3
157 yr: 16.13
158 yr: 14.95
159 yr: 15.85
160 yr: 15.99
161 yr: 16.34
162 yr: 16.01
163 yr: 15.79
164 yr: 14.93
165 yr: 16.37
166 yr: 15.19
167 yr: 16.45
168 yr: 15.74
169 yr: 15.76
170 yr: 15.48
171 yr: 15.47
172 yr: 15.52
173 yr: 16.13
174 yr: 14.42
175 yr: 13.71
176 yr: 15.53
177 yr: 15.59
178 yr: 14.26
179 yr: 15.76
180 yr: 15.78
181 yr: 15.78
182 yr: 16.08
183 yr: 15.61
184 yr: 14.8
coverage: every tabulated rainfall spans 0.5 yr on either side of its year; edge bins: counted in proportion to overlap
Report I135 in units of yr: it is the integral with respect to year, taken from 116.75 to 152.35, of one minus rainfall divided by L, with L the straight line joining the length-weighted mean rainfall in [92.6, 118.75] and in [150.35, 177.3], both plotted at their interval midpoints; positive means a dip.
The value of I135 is 5.1 yr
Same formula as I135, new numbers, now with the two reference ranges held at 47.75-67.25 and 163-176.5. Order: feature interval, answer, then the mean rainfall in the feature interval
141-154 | 2.7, 12.2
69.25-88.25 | 0.3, 15.3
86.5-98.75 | 0.3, 15.2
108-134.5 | 0.6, 15.2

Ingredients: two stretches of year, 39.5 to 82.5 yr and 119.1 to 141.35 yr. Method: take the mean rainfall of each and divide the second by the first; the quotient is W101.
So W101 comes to 0.89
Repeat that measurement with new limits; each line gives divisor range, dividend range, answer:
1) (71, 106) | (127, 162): 0.86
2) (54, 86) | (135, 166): 0.87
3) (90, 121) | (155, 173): 1.02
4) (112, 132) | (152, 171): 1.02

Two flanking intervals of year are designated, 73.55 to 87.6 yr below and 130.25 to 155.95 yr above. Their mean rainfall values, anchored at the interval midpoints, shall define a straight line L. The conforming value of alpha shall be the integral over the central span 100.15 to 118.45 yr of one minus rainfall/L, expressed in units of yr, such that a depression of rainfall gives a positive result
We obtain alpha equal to -2.0 yr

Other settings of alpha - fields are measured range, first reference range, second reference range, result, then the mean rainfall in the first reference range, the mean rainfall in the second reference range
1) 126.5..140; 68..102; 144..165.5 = 1.6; 15.3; 14.4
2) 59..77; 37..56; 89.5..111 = 0.2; 15.5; 15.3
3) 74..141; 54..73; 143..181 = 1.2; 15.4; 14.7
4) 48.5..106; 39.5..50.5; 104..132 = 0.3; 15.6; 15.3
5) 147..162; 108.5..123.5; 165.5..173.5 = 0.9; 15.5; 15.7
